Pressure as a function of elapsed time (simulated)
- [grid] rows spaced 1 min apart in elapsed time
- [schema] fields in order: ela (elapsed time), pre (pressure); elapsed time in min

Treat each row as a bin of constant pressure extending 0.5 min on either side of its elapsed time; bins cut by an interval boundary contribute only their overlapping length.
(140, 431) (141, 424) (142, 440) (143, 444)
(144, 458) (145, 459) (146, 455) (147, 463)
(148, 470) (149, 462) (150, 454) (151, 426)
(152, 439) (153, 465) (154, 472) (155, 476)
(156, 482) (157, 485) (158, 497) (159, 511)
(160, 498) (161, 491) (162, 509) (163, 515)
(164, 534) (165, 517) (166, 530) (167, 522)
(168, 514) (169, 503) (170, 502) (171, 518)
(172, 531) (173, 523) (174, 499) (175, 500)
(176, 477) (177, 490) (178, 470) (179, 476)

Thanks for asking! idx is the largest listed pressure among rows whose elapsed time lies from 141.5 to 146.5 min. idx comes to 459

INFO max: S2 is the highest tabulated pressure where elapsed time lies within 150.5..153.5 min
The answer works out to 465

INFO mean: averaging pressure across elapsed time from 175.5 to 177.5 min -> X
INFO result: 484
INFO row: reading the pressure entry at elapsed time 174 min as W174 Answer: 499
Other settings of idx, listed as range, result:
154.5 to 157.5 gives 485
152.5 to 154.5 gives 472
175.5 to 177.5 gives 490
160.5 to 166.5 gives 534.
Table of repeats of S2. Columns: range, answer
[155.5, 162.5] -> 511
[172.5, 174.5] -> 523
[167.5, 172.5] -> 531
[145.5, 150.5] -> 470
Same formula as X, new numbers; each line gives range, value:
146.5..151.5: 455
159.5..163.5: 503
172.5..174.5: 511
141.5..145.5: 450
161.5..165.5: 519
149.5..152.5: 440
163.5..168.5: 523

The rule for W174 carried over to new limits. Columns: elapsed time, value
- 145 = 459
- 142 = 440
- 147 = 463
